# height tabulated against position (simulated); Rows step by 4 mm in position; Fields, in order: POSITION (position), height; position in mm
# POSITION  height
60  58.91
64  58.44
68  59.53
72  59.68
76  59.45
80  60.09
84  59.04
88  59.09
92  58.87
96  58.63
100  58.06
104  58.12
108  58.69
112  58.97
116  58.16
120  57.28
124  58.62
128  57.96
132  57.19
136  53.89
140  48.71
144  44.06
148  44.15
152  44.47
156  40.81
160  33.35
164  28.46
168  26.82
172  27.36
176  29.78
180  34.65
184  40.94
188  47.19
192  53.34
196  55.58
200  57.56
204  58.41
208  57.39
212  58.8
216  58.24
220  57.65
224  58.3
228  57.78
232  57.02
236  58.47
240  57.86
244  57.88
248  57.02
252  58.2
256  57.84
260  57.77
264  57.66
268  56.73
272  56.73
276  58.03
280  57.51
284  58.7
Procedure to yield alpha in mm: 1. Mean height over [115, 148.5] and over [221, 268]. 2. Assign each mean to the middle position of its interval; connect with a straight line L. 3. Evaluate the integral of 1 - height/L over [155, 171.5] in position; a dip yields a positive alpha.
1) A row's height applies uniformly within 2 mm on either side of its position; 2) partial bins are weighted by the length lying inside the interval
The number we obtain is 7.0 mm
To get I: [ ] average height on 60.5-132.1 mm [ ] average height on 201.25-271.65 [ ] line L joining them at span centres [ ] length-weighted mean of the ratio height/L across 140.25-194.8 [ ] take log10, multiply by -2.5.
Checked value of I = 0.44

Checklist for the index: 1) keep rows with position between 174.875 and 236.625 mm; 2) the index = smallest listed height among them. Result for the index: 29.78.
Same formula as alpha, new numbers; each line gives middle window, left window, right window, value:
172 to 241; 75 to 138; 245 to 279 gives 6.79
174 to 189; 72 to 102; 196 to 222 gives 5.31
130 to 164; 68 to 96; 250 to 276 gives 8.05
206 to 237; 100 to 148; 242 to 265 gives -0.45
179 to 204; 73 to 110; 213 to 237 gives 3.69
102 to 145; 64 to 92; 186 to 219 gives 1.65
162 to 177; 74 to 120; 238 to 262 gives 7.80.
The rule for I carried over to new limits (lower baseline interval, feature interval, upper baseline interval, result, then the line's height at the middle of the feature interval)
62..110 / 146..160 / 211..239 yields 0.367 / 58.5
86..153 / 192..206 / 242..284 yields -0.003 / 56.5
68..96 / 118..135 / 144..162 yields -0.200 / 47.9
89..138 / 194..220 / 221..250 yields 0.002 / 57.8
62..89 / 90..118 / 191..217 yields 0.007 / 58.9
